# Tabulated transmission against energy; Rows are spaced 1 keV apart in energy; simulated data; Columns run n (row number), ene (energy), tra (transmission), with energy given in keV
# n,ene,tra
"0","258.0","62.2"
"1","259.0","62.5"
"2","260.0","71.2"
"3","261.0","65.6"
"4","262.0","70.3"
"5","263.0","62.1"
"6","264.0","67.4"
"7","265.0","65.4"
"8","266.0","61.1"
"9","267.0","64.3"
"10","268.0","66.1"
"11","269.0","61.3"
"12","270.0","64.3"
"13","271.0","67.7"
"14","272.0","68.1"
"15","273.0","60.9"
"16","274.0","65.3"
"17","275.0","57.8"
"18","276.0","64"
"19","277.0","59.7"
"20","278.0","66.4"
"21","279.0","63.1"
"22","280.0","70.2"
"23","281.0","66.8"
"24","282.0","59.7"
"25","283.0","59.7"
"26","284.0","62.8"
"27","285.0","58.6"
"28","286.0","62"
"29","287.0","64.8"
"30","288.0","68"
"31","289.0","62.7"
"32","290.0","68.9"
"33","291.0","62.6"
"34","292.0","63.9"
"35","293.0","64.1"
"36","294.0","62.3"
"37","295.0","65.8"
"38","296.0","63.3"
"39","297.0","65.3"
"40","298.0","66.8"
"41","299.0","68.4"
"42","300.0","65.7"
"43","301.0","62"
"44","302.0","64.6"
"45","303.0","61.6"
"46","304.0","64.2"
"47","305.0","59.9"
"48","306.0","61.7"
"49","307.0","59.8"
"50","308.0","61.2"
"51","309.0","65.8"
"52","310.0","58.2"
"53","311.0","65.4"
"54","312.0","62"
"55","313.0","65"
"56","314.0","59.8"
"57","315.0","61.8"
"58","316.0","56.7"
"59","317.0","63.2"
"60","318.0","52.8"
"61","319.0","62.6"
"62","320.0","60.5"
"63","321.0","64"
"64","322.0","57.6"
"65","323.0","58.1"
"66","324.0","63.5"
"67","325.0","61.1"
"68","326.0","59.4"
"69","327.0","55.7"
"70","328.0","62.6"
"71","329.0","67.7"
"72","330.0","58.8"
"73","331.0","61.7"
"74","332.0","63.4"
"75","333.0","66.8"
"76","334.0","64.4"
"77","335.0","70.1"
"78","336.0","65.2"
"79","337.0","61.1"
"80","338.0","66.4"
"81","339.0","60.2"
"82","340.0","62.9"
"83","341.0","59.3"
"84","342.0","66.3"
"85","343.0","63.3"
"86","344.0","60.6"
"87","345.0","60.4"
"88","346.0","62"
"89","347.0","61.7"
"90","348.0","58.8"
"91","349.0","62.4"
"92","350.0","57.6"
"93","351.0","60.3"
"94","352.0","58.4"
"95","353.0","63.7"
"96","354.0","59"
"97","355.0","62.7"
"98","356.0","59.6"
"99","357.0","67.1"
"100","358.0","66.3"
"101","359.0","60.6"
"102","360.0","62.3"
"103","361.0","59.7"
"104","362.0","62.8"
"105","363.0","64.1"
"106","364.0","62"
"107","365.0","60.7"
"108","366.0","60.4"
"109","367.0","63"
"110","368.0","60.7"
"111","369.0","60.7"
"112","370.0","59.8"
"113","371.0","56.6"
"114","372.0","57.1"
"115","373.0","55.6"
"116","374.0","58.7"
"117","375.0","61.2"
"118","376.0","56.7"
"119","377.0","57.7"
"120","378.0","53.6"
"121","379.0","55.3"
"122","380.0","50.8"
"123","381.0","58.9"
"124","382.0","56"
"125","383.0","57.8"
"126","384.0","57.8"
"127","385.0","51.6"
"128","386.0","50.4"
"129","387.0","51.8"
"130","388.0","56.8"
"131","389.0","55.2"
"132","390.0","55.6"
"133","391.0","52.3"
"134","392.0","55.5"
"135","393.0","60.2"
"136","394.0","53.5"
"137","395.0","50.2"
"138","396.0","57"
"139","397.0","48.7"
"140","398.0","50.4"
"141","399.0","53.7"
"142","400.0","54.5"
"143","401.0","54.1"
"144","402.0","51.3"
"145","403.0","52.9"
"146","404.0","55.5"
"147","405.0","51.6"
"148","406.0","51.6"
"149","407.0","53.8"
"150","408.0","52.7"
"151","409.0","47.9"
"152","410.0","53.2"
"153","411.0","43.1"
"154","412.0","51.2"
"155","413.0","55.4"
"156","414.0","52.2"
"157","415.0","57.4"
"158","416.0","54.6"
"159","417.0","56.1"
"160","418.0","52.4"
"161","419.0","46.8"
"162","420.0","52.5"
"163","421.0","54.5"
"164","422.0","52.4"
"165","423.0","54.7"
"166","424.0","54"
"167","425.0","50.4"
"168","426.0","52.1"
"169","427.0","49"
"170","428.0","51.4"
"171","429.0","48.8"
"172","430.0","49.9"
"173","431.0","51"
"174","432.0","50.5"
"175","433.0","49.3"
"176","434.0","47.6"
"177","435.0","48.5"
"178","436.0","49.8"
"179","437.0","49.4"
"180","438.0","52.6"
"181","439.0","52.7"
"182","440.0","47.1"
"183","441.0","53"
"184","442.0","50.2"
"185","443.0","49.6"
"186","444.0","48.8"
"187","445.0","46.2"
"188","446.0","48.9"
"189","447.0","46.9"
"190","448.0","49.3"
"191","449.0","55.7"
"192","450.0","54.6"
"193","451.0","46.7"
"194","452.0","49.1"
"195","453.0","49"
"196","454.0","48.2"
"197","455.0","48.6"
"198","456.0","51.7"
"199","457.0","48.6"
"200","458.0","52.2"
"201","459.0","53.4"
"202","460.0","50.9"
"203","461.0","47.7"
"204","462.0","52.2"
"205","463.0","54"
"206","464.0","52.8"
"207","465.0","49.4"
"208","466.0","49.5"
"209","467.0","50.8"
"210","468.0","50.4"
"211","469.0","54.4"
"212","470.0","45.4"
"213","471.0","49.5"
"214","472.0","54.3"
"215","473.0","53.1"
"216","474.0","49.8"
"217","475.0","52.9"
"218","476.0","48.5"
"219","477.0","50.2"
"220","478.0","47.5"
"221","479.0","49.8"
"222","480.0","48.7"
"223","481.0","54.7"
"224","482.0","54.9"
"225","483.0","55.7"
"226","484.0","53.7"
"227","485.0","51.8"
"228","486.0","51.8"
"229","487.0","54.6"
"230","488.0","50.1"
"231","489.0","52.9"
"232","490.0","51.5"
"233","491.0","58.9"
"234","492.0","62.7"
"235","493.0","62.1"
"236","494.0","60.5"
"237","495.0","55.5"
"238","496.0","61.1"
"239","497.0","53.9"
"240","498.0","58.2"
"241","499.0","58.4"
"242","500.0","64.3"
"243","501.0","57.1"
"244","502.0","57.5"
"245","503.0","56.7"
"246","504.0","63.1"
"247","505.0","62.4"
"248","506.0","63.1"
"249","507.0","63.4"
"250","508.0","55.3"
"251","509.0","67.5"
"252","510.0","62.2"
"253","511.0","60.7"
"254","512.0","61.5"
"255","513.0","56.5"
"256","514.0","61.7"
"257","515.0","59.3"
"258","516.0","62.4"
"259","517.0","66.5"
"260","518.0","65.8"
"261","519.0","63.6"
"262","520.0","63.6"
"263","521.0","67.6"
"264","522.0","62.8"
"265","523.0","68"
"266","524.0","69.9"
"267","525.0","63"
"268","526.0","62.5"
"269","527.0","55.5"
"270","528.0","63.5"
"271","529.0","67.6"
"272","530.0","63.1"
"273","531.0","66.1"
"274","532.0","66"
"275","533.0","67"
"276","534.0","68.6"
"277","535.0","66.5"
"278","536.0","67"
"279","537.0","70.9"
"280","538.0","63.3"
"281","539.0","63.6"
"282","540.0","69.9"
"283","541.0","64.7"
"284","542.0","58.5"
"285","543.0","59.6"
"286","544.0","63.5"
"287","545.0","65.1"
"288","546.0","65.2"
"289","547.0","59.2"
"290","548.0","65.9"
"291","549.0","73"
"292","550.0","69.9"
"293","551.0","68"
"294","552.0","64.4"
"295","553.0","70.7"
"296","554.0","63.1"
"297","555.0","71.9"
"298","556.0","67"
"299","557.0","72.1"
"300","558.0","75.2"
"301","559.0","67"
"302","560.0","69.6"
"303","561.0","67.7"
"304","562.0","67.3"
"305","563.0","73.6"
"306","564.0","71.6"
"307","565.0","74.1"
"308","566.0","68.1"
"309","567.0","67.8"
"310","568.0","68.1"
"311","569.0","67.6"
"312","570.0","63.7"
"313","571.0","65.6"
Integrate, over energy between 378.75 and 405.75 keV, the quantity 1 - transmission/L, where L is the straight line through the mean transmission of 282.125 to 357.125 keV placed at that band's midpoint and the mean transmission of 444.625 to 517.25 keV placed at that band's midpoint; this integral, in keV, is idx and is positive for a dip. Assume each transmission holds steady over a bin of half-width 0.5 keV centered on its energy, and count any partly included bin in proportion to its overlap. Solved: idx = 2.2 keV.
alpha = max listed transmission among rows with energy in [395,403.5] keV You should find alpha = 57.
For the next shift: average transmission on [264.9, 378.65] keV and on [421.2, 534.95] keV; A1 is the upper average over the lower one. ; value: 0.9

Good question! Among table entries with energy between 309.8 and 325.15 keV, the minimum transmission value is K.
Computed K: 52.8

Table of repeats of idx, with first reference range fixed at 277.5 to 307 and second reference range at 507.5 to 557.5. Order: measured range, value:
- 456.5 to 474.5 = 3.78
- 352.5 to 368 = 0.47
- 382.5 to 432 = 8.90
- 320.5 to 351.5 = 0.99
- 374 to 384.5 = 1.24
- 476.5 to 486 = 1.87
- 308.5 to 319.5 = 0.48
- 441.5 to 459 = 4.00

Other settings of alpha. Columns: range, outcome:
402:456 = 57.4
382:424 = 60.2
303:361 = 70.1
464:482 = 54.9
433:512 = 67.5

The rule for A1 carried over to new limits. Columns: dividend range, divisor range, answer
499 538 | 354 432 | 1.15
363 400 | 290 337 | 0.90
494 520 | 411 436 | 1.18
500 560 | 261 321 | 1.02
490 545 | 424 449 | 1.25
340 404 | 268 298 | 0.91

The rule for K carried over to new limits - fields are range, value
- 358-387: 50.4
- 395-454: 43.1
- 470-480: 45.4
